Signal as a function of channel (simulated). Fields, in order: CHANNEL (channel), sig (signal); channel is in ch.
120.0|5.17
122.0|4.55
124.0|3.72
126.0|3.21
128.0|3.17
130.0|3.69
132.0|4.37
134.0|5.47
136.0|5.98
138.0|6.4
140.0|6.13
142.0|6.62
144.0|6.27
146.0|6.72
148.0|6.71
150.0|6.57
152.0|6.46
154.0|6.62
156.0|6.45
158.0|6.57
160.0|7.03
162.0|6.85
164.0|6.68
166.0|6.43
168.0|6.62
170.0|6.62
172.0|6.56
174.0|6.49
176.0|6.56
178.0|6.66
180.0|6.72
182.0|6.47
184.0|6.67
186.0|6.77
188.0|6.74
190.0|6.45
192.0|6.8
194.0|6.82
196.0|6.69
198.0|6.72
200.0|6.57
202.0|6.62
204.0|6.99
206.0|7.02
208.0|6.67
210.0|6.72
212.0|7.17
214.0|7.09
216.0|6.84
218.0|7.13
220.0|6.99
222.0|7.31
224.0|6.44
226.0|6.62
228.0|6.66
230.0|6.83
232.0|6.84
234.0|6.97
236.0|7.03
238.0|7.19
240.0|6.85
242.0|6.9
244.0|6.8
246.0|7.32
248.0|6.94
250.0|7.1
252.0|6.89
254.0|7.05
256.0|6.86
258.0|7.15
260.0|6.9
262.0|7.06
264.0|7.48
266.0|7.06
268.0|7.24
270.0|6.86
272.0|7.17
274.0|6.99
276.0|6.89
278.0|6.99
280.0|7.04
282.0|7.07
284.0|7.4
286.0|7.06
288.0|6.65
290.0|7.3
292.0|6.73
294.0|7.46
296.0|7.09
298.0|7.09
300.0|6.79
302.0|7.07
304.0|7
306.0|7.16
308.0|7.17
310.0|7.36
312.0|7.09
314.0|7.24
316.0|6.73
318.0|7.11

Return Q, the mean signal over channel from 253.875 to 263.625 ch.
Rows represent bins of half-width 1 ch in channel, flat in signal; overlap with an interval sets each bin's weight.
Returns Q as 7.03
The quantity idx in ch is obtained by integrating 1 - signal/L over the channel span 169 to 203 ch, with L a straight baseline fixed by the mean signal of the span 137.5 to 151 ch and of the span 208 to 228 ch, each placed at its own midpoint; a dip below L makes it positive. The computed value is 0.4 ch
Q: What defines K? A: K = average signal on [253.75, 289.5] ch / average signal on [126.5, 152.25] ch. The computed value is 1.25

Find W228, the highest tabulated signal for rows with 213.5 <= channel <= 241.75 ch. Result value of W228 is 7.31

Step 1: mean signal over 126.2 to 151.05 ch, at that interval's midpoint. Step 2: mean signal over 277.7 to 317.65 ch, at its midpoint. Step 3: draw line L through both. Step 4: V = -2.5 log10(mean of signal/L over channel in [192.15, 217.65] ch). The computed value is -0.10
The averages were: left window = 5.6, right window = 7.08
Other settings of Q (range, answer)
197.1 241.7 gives 6.88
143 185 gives 6.61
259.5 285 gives 7.09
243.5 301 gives 7.05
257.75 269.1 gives 7.15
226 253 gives 6.94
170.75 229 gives 6.76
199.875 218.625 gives 6.89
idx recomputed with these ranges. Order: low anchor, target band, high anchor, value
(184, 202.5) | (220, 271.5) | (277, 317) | -0.7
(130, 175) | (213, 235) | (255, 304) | -0.5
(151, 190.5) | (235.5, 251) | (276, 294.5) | -0.3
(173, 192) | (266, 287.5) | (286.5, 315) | -0.2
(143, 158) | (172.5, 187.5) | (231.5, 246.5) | 0.2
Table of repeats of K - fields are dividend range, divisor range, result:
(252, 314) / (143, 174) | 1.07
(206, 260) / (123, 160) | 1.23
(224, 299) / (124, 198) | 1.13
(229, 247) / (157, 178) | 1.05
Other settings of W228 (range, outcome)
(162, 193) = 6.85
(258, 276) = 7.48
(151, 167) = 7.03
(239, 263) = 7.32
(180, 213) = 7.17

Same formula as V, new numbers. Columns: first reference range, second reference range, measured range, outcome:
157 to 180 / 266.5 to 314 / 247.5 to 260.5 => -0.01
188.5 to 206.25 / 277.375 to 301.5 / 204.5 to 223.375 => -0.03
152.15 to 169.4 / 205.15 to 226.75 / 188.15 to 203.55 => 0.02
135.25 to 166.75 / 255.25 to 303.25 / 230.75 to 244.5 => -0.01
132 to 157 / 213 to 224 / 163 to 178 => 0.00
